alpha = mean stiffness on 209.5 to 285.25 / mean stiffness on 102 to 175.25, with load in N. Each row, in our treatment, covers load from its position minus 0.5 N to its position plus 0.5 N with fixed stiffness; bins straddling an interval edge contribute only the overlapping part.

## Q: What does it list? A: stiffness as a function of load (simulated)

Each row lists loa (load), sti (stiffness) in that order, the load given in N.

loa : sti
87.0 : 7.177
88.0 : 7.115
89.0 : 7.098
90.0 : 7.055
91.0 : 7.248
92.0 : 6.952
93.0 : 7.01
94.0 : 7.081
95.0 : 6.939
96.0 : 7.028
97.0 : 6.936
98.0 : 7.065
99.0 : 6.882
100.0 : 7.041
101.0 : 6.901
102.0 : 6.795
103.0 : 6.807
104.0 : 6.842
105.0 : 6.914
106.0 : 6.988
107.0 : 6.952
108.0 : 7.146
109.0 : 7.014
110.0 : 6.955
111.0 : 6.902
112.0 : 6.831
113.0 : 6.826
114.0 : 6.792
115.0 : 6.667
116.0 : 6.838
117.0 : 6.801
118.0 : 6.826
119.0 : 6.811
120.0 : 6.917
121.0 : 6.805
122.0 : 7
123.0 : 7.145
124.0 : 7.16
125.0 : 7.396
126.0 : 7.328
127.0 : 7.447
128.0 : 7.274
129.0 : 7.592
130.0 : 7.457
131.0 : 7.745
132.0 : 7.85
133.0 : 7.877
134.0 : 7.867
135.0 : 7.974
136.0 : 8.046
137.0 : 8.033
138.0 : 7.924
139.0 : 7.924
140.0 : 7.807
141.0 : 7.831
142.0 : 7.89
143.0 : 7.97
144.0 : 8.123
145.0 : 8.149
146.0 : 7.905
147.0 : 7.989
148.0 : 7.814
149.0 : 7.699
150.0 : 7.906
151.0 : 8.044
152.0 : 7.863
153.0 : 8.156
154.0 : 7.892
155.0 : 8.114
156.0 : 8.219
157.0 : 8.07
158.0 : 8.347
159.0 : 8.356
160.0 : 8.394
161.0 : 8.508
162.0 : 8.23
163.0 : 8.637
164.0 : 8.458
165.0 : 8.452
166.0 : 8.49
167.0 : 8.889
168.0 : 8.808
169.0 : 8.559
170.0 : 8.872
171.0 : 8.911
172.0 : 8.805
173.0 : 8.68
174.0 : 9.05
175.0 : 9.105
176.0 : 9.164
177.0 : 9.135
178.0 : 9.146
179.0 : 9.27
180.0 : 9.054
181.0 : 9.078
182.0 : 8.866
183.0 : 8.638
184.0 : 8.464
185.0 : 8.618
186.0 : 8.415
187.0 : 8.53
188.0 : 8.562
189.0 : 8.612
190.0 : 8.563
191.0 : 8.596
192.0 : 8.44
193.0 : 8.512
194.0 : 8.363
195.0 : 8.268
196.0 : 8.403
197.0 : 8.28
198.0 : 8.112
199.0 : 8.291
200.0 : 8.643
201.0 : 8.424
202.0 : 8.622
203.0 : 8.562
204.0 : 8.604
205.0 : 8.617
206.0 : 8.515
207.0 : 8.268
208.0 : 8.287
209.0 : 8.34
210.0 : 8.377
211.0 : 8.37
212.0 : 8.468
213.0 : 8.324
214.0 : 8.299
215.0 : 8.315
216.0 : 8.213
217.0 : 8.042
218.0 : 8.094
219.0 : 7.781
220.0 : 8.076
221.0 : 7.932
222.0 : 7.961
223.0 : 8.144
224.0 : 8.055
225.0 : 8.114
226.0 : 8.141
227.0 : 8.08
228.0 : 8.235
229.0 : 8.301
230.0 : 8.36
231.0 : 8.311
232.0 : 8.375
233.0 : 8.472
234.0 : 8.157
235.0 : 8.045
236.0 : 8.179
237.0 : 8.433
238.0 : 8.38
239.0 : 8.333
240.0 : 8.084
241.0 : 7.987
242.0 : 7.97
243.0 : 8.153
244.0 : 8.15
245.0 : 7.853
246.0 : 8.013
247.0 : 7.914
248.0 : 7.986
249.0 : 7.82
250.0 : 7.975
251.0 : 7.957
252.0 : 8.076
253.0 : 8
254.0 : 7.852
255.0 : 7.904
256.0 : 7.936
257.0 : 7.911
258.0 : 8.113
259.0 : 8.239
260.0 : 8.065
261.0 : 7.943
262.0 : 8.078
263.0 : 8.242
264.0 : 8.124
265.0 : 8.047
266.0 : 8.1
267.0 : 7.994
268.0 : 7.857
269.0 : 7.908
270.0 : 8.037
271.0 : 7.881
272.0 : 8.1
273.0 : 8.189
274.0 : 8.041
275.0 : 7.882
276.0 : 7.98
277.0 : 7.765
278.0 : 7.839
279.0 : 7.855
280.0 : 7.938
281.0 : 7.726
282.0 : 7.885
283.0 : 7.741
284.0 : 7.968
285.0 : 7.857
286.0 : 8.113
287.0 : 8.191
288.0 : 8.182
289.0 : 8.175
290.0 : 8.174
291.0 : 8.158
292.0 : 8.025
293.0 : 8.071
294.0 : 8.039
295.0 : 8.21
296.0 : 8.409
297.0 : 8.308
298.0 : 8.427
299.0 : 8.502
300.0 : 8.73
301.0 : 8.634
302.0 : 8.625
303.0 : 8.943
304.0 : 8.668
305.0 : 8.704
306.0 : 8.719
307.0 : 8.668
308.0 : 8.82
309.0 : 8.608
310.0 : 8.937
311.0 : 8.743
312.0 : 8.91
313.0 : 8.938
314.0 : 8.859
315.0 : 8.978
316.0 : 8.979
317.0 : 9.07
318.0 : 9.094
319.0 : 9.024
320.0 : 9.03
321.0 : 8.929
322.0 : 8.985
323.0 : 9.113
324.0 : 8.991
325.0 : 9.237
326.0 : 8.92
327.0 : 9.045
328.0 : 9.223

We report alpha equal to 1.04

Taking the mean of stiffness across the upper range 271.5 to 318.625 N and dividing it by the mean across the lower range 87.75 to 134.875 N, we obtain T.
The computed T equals 1.18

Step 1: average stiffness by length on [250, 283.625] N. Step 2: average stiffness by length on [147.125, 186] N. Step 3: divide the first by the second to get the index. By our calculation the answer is 0.9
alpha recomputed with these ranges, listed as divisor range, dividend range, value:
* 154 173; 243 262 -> 0.94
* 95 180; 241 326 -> 1.07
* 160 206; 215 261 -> 0.94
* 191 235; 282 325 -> 1.03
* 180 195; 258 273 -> 0.94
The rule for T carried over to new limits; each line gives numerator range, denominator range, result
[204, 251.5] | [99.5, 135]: 1.15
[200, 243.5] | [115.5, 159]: 1.08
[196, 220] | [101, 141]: 1.15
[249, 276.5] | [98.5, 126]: 1.16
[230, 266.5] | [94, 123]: 1.17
